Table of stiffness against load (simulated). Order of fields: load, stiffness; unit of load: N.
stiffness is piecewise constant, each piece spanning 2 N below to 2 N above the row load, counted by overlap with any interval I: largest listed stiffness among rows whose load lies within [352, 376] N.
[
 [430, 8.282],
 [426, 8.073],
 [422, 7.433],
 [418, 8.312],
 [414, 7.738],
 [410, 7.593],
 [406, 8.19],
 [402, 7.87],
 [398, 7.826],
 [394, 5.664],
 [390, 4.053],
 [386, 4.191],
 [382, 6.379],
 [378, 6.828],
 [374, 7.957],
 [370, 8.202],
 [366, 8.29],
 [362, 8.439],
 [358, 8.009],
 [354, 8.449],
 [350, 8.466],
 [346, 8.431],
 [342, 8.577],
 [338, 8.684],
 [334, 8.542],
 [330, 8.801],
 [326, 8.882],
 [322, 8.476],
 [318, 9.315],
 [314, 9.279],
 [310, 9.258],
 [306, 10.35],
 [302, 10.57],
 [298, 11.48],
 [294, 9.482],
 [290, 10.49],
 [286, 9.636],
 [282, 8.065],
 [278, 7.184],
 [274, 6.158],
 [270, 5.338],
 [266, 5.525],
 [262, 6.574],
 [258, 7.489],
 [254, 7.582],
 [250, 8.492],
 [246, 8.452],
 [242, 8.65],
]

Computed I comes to 8.449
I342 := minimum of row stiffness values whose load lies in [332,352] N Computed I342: 8.431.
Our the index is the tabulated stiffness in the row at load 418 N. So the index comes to 8.312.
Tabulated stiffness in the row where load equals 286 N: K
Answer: 9.636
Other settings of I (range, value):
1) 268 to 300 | 11.48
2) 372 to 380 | 7.957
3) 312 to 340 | 9.315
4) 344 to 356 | 8.466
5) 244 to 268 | 8.492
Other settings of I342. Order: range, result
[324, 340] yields 8.542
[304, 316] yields 9.258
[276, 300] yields 7.184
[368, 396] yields 4.053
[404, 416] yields 7.593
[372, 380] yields 6.828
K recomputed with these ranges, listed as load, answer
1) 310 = 9.258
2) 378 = 6.828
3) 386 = 4.191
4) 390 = 4.053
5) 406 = 8.19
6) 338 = 8.684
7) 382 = 6.379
